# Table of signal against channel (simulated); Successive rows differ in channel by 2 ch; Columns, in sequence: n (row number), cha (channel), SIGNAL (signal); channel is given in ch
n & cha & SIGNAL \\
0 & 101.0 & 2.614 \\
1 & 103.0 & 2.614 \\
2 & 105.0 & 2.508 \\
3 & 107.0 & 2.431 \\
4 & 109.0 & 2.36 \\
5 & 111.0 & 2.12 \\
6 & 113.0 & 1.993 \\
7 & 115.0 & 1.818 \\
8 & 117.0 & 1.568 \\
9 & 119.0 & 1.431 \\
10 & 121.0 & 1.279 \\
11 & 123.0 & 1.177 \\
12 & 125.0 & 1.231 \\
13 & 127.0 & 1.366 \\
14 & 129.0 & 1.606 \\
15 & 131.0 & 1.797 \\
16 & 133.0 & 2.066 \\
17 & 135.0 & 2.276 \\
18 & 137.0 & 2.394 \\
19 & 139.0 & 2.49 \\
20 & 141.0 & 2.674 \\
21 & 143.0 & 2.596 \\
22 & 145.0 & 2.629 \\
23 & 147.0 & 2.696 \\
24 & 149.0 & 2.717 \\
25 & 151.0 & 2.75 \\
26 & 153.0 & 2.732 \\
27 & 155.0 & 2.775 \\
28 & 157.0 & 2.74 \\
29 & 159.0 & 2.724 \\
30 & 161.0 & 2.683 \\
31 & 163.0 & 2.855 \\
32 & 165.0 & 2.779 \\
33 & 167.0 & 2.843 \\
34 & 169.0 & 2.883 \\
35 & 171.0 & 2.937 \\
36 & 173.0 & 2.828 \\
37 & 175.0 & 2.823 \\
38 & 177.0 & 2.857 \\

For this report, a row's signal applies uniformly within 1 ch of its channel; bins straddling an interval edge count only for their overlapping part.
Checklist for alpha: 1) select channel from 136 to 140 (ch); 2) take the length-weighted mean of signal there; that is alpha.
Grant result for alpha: 2.44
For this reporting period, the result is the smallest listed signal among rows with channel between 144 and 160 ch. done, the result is 2.629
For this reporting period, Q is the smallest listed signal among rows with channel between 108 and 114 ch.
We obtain 1.993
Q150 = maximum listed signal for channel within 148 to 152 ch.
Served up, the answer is 2.75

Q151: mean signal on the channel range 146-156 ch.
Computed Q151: 2.73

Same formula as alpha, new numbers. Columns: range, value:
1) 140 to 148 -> 2.65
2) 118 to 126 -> 1.28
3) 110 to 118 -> 1.87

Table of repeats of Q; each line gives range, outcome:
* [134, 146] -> 2.276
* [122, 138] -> 1.177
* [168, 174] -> 2.828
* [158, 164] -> 2.683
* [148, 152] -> 2.717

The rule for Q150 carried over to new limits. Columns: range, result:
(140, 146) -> 2.674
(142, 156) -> 2.775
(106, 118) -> 2.431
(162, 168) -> 2.855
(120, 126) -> 1.279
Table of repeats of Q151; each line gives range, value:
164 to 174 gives 2.85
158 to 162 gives 2.7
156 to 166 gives 2.76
